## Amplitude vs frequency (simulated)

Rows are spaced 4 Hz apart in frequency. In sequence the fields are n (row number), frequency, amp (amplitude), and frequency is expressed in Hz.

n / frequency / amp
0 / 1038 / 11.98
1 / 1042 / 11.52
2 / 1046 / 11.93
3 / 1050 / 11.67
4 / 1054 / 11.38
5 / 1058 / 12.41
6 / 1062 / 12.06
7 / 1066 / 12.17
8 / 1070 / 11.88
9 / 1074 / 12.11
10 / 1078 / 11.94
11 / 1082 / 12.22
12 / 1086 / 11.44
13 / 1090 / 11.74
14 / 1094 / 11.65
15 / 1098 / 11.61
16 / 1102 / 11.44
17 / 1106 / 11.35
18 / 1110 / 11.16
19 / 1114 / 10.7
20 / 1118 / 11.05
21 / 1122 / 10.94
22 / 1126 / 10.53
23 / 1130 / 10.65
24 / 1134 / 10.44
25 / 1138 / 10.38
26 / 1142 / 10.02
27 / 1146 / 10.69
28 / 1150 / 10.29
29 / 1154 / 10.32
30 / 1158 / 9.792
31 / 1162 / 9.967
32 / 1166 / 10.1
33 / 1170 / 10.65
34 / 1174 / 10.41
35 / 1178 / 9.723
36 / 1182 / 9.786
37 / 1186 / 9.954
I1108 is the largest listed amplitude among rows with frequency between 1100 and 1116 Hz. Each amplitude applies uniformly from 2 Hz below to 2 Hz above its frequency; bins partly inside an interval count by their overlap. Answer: 11.44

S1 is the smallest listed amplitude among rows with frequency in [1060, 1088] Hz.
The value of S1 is 11.44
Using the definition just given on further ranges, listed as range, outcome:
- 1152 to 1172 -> 9.792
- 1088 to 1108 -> 11.35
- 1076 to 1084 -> 11.94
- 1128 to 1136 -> 10.44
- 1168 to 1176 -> 10.41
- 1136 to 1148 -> 10.02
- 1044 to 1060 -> 11.38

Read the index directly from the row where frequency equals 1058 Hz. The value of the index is 12.41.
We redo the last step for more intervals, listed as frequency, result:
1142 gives 10.02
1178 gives 9.723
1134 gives 10.44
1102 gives 11.44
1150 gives 10.29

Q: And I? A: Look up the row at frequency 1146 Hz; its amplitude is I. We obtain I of 10.69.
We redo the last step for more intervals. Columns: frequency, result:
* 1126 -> 10.53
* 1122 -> 10.94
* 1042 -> 11.52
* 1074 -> 12.11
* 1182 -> 9.786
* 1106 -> 11.35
